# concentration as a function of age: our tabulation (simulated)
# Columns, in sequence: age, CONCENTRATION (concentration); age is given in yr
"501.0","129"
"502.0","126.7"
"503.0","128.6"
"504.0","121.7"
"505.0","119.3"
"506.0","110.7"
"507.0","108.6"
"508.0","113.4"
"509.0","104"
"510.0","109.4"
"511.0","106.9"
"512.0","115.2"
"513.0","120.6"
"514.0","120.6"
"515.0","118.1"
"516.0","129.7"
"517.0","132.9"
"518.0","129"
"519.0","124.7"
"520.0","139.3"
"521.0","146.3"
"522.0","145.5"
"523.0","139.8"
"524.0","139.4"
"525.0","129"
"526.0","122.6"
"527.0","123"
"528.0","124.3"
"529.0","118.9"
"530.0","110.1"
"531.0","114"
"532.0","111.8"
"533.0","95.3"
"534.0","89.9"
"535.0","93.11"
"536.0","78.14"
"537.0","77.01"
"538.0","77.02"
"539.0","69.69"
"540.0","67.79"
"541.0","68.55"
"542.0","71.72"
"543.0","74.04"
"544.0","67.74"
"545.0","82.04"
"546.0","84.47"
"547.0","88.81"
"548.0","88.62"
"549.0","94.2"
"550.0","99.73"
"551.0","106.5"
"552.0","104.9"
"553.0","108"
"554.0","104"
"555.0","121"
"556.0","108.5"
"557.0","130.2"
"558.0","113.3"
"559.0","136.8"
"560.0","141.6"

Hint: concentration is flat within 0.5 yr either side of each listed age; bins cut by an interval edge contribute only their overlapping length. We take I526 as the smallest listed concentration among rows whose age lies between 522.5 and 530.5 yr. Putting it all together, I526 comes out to 110.1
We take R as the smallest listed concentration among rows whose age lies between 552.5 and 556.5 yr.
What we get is 104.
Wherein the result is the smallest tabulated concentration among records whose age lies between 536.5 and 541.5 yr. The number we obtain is 67.79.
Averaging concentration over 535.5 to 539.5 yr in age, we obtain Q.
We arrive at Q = 75.5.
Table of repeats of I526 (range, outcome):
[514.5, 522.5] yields 118.1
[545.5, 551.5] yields 84.47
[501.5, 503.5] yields 126.7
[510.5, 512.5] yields 106.9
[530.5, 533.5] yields 95.3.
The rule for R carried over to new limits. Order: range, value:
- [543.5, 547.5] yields 67.74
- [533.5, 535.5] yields 89.9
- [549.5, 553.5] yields 99.73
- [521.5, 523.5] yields 139.8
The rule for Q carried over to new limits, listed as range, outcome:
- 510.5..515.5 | 116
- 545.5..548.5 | 87.3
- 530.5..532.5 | 113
